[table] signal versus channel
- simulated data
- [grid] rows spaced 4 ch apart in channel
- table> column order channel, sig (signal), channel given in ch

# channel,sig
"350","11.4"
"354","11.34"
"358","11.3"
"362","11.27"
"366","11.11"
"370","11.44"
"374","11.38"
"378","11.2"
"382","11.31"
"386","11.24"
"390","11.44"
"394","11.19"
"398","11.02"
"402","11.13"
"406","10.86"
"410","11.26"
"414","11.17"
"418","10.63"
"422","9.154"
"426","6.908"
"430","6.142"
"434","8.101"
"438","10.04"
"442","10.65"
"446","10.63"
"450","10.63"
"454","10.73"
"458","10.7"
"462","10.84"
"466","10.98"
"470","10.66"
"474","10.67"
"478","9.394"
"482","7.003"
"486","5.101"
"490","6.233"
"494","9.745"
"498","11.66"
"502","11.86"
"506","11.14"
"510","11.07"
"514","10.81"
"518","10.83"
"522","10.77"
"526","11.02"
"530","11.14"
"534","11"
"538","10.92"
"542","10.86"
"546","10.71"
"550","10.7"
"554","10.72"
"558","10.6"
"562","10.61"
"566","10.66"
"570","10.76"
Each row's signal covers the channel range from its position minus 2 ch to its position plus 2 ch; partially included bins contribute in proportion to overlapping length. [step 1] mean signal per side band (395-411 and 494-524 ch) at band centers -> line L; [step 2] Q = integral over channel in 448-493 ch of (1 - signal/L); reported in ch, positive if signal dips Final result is 6.91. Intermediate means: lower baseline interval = 11.1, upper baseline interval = 11.1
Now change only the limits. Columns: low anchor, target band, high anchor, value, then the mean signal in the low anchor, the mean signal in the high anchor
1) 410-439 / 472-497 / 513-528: 4.9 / 9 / 10.9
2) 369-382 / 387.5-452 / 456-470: 5.9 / 11.3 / 10.8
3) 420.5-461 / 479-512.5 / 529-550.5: 3.3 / 9.41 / 10.9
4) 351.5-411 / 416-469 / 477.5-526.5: 3.7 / 11.2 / 9.71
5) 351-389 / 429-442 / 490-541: 2.9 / 11.3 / 10.8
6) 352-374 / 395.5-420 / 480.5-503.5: -1.6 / 11.3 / 8.56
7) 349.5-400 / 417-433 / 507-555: 4.5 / 11.3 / 10.9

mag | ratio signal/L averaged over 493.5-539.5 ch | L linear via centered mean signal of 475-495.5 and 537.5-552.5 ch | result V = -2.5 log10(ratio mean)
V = -0.198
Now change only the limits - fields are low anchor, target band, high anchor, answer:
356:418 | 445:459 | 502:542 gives 0.043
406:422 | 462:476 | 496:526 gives 0.020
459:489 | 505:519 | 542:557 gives -0.104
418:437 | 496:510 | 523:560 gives -0.162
